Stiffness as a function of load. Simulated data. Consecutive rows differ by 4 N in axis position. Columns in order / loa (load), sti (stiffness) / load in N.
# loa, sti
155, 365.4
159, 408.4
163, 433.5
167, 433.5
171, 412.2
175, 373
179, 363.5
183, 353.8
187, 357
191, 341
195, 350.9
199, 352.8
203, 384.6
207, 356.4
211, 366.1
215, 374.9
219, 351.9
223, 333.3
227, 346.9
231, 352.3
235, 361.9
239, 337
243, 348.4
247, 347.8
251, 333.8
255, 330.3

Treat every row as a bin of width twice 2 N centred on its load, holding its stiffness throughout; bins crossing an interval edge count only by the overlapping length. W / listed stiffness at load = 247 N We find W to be 347.8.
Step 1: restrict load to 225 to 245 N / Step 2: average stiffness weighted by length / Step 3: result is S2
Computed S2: 349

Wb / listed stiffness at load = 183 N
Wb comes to 353.8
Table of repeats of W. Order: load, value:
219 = 351.9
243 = 348.4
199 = 352.8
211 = 366.1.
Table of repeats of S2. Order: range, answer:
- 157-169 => 425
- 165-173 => 423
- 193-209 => 361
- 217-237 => 349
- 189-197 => 346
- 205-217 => 366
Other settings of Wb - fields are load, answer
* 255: 330.3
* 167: 433.5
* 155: 365.4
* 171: 412.2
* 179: 363.5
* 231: 352.3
